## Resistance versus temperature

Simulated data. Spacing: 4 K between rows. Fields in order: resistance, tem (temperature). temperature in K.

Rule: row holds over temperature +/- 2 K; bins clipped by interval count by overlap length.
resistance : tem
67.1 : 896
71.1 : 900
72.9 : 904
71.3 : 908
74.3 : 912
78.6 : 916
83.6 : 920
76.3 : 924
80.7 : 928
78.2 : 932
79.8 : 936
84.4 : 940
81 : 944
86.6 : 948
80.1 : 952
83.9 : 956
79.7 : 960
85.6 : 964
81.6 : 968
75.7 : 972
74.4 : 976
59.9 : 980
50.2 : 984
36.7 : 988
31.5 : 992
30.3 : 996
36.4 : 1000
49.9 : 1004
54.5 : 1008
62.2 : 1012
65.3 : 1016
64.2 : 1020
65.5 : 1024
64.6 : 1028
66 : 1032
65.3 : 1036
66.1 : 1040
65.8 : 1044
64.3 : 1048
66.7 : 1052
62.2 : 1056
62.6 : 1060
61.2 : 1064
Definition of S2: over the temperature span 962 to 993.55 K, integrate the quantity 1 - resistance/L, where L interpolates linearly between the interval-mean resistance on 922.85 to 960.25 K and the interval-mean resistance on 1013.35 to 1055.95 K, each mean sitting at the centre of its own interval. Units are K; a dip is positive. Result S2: 5.5 K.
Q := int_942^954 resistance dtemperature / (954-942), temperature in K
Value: 82.6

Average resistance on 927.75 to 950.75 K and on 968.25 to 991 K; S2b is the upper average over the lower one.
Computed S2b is 0.7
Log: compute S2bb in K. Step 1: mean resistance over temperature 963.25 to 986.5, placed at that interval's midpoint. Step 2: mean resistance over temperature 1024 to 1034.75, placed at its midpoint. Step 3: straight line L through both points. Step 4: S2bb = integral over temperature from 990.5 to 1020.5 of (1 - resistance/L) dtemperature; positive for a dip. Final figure 8.2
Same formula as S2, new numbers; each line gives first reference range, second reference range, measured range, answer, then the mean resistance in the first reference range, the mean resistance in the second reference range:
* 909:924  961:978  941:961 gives -0.9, 78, 79.3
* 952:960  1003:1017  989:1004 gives 6.7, 81.9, 58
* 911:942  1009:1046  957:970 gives -1.4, 79.7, 64.7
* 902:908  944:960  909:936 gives -0.8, 72.4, 82.7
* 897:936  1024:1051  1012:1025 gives 0.5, 76.3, 65.4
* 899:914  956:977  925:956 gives -1.9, 72.5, 80.1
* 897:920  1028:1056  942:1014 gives 6.8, 74.2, 65.4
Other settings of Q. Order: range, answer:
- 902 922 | 76.1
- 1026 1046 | 65.6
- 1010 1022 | 63.9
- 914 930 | 79.8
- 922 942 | 79.9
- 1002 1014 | 55.5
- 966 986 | 68.4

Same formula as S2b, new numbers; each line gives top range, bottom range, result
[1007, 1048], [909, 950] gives 0.80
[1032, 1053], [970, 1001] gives 1.32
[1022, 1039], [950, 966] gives 0.79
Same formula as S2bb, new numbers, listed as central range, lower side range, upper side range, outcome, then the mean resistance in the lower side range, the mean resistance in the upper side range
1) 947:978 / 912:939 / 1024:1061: -2.47 K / 79.3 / 64.9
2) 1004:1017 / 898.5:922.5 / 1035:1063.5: 1.71 K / 75.4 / 64.5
